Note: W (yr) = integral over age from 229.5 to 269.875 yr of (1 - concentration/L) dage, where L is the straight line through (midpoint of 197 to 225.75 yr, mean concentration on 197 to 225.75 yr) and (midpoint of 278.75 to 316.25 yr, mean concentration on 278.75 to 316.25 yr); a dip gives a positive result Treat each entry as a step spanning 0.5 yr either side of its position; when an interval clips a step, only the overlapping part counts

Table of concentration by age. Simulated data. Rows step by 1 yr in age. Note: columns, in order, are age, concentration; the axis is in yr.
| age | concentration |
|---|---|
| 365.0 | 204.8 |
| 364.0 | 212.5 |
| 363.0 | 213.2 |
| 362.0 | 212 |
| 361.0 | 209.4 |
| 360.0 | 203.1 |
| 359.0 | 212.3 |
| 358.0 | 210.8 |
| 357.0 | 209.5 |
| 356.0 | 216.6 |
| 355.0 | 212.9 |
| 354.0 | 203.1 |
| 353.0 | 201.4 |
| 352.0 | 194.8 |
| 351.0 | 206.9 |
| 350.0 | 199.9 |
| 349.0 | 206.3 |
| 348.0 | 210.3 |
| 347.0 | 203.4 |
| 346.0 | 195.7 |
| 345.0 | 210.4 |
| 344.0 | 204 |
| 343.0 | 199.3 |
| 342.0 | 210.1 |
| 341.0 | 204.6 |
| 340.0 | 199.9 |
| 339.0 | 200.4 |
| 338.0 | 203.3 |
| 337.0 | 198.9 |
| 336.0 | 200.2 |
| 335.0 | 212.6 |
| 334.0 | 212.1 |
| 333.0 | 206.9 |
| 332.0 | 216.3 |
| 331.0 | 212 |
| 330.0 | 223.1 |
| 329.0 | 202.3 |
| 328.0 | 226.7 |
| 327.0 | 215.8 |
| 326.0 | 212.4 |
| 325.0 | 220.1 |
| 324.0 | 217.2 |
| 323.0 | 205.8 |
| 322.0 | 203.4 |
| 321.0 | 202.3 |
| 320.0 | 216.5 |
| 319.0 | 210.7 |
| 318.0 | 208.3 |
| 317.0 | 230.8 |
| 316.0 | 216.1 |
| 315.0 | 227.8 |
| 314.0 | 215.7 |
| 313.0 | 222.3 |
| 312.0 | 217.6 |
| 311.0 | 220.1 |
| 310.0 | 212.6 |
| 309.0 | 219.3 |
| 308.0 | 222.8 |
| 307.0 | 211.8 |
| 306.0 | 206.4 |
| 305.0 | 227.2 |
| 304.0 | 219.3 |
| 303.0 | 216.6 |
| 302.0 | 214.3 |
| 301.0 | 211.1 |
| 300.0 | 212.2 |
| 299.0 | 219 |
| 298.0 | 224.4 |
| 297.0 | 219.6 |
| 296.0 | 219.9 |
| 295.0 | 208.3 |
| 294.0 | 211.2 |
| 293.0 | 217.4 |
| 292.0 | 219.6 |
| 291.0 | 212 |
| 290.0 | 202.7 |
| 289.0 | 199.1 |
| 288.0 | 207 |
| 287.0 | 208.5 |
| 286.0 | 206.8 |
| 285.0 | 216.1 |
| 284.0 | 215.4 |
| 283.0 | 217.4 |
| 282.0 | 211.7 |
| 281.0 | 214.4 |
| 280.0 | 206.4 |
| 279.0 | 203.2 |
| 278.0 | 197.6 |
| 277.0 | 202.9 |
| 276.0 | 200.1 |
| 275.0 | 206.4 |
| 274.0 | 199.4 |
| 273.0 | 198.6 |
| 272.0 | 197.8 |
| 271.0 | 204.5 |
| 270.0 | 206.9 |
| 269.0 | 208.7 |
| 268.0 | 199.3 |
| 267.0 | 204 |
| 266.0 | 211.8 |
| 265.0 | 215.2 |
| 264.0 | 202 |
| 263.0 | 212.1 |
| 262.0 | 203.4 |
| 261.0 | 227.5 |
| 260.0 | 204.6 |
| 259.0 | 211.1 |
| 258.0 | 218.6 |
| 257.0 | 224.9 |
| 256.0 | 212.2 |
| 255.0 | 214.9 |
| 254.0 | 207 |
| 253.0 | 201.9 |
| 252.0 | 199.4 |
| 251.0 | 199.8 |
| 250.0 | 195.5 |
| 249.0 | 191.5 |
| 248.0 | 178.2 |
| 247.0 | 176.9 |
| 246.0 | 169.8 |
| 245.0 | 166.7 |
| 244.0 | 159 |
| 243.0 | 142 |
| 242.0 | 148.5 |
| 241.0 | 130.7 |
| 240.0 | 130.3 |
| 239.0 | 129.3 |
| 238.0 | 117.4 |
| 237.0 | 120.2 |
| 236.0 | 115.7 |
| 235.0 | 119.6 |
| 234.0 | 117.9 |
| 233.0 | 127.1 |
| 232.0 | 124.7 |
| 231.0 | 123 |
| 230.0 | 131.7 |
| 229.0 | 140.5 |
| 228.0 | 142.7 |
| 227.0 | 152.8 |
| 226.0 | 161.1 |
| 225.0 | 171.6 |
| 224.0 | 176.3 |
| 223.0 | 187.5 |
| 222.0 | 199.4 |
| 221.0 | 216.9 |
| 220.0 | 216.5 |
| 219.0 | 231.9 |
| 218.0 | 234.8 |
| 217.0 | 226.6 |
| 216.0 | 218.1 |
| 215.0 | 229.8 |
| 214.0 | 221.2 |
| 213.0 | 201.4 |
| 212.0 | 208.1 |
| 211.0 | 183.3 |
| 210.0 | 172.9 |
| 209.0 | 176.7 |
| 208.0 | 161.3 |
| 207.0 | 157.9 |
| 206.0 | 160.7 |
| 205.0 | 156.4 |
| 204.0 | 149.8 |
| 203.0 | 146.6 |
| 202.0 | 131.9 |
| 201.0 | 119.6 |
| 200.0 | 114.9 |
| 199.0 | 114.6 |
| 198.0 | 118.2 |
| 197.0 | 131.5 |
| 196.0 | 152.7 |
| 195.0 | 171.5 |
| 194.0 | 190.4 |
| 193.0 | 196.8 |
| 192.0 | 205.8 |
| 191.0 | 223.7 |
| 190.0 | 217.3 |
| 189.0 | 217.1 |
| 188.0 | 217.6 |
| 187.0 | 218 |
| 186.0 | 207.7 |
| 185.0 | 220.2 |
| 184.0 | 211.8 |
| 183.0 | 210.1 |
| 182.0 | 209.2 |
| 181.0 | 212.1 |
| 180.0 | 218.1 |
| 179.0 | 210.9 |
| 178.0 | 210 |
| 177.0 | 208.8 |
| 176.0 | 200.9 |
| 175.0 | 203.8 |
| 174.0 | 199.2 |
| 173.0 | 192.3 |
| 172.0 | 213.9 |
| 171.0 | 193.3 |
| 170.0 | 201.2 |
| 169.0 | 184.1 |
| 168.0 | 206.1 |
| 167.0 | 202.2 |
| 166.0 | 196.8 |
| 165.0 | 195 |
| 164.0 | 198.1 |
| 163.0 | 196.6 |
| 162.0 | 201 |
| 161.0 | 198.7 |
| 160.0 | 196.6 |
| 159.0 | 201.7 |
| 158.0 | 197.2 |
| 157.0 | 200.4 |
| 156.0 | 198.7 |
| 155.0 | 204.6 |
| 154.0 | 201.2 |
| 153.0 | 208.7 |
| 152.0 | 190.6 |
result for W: 4.1 yr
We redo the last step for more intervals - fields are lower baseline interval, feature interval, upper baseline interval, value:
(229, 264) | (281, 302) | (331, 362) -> -3.1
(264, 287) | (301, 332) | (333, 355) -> -1.6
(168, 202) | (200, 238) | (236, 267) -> 4.0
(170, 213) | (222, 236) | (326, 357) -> 3.3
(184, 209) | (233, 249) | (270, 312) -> 4.0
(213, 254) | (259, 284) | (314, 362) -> -3.1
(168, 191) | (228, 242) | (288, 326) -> 5.6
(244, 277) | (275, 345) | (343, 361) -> -2.8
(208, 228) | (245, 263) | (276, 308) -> 0.3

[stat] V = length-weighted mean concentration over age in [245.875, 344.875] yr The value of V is 210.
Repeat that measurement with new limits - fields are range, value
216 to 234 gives 174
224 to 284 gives 180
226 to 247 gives 137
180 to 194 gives 212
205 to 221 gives 199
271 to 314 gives 212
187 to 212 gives 168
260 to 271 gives 209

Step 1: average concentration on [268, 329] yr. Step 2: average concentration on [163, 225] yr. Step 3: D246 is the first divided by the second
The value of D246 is 1.1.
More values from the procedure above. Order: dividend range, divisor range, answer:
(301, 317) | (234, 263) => 1.25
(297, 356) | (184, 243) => 1.25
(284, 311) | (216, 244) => 1.36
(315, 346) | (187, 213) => 1.24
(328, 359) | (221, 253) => 1.33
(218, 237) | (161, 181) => 0.79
